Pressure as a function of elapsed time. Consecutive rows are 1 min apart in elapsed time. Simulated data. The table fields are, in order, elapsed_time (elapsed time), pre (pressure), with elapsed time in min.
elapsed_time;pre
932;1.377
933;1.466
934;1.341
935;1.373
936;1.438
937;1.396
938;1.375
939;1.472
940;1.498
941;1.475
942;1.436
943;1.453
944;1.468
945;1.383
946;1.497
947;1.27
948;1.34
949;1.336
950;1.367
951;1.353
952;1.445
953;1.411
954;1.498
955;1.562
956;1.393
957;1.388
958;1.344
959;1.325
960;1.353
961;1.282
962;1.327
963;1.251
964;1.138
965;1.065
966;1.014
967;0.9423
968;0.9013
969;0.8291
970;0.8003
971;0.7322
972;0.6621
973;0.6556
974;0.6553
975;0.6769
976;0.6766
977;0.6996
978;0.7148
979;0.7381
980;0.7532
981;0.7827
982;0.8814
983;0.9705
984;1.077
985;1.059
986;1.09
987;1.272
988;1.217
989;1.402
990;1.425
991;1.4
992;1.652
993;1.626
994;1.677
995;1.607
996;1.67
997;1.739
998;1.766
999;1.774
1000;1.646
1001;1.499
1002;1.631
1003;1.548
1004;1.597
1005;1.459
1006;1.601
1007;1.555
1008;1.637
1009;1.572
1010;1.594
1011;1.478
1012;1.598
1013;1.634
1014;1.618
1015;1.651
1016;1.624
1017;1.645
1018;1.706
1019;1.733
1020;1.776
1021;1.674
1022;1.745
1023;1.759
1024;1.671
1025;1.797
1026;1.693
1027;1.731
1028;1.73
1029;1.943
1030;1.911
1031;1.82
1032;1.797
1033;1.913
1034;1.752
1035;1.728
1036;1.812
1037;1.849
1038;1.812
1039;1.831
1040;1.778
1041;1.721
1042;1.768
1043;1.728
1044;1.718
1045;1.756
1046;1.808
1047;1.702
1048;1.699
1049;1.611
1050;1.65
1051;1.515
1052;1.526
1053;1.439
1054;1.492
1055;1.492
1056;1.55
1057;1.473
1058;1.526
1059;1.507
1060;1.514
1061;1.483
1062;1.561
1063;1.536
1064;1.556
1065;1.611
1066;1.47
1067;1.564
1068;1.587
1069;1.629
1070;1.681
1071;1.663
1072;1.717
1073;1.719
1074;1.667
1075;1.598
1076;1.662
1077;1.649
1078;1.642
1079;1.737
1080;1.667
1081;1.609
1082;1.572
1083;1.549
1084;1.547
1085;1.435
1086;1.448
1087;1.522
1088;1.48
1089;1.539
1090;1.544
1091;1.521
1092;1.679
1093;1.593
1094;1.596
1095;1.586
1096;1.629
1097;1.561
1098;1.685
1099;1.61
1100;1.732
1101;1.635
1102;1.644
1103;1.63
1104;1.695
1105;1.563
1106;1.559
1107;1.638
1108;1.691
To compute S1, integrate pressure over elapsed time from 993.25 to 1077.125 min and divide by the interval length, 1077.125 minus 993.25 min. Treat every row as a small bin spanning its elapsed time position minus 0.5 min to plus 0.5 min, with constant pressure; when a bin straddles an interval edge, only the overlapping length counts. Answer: 1.66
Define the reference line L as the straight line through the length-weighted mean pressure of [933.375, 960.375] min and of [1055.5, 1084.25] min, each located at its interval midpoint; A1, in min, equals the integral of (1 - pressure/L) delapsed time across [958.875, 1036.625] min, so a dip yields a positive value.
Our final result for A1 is 5.2 min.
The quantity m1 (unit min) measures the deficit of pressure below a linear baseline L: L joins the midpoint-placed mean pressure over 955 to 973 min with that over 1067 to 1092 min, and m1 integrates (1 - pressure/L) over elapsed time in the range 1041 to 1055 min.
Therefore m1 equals -1.7 min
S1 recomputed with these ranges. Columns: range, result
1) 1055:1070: 1.54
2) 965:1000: 1.11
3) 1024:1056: 1.72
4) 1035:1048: 1.77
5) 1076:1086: 1.6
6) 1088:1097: 1.58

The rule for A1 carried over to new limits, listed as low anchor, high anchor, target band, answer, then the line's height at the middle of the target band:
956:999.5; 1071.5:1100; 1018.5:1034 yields -4.94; 1.35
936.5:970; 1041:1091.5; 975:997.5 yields 3.59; 1.4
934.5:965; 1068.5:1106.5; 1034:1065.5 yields -1.87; 1.55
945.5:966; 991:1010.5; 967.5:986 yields 8.44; 1.47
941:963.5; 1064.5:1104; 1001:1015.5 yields -0.98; 1.48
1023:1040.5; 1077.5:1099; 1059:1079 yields 0.55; 1.65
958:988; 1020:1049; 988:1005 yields -4.35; 1.27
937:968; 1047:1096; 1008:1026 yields -2.37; 1.47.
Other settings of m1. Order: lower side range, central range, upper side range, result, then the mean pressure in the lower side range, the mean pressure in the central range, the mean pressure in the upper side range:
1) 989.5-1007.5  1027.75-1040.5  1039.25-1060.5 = -1.6 min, 1.6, 1.82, 1.62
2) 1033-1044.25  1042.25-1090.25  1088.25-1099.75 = 2.7 min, 1.78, 1.59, 1.6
